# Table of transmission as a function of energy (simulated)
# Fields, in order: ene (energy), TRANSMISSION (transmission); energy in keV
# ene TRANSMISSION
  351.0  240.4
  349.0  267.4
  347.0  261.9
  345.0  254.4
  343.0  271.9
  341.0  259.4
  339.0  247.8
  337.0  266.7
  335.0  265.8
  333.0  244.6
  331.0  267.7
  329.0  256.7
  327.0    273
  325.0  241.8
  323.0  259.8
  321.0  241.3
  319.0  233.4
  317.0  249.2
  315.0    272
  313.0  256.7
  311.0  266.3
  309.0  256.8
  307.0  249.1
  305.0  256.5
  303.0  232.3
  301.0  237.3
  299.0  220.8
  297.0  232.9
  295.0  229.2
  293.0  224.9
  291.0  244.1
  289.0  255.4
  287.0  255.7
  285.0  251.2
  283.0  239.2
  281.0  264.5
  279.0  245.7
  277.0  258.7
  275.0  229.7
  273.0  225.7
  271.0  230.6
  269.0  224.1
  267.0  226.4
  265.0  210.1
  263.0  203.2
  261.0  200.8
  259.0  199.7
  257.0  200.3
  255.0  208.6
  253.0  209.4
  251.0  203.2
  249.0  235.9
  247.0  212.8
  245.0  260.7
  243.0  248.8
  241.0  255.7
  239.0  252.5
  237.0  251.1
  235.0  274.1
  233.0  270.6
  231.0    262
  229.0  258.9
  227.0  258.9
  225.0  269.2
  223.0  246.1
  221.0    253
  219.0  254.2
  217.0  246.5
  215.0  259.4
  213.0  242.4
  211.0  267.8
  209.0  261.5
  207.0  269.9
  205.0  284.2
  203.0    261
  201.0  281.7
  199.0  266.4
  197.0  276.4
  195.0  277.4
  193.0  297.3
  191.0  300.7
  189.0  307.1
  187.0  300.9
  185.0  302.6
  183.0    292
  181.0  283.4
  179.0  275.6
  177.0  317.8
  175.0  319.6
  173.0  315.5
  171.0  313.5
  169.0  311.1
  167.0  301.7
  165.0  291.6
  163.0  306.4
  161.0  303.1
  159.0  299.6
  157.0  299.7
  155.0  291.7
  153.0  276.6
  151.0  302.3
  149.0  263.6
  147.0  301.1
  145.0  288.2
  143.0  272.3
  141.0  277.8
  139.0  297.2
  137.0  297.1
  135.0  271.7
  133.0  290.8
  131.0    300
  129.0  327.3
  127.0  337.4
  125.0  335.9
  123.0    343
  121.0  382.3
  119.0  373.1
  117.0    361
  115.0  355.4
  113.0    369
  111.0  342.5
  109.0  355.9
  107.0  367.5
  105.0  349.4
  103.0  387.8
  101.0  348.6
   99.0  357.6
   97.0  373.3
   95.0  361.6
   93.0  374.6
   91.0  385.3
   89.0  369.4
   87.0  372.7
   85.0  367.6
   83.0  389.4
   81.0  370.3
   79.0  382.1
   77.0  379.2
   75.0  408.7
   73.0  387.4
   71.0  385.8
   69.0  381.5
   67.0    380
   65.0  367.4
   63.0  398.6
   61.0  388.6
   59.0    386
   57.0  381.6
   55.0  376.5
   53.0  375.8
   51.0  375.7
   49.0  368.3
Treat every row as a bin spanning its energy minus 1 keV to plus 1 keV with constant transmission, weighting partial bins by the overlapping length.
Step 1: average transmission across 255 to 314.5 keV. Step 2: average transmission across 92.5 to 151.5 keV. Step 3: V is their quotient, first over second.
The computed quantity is 0.7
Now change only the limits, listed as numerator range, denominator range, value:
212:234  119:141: 0.80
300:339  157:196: 0.84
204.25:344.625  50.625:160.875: 0.71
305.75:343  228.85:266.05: 1.11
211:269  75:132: 0.66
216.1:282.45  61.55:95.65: 0.63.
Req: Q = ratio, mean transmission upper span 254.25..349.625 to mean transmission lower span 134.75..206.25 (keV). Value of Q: 0.83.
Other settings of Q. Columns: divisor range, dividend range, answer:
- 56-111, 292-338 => 0.66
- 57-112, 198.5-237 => 0.70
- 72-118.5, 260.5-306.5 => 0.64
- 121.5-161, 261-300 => 0.78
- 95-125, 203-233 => 0.72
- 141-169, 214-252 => 0.86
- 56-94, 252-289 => 0.60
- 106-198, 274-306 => 0.78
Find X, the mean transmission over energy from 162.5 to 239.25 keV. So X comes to 279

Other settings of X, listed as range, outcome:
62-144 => 355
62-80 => 386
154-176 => 305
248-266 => 208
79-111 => 368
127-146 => 294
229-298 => 236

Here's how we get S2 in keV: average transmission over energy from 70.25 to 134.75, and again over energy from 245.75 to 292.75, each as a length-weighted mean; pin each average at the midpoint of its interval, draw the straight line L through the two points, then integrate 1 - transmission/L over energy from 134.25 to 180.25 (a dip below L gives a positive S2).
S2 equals 3.1 keV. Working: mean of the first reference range 361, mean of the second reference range 228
